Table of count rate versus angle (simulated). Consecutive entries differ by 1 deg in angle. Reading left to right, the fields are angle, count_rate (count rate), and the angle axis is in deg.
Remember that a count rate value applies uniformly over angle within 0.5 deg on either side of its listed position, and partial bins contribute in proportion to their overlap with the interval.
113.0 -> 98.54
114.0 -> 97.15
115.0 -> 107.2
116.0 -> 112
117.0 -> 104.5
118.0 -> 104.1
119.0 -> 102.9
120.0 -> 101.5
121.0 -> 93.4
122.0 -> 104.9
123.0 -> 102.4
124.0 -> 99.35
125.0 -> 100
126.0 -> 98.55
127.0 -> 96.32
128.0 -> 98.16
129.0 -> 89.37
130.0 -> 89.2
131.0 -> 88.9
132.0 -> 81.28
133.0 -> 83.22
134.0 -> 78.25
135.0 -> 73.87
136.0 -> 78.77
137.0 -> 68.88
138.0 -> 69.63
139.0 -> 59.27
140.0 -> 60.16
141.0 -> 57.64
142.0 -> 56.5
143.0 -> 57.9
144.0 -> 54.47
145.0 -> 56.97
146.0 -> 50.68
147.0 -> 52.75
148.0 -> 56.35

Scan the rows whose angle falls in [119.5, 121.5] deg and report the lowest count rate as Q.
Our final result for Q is 93.4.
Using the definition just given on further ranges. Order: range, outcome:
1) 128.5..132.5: 81.28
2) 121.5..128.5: 96.32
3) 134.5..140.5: 59.27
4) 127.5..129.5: 89.37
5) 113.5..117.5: 97.15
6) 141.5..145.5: 54.47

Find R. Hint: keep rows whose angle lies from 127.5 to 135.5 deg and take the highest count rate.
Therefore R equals 98.16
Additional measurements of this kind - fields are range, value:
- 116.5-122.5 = 104.9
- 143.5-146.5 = 56.97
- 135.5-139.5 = 78.77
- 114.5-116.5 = 112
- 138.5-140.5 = 60.16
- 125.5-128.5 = 98.55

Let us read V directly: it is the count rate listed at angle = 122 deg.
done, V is 104.9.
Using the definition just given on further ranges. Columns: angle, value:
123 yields 102.4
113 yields 98.54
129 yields 89.37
